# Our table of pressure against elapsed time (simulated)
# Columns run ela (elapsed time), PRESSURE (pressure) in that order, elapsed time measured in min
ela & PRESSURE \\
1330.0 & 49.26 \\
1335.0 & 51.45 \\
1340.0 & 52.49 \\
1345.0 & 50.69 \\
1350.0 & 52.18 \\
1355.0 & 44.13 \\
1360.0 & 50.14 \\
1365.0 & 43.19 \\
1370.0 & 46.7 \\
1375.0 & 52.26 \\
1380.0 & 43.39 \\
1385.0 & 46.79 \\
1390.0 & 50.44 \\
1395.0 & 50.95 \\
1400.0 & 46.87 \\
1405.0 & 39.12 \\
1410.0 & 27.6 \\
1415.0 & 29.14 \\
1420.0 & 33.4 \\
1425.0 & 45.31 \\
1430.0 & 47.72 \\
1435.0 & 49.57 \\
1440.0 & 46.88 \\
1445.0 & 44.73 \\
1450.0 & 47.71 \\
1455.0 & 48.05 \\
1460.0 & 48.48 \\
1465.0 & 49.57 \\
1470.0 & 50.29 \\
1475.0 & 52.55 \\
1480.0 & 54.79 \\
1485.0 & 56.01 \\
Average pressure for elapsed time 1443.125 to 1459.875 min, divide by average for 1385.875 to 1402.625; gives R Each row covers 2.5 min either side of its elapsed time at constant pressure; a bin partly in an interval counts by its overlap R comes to 0.96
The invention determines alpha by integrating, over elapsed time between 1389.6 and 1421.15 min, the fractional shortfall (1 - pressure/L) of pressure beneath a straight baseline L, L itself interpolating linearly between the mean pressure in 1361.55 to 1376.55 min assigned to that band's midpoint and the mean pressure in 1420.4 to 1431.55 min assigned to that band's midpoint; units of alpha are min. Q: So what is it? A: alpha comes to 4.2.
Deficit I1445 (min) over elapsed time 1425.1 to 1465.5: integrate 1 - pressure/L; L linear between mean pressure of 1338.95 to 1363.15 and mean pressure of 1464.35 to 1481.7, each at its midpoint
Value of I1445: 3.0 min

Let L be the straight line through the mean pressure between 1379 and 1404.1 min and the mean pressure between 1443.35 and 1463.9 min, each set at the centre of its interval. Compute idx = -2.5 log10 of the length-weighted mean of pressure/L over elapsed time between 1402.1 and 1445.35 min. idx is 0.18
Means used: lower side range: 47.4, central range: 40.2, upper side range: 47.5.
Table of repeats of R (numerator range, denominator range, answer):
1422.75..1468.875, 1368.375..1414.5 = 1.08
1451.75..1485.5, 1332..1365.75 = 1.03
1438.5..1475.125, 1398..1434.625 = 1.24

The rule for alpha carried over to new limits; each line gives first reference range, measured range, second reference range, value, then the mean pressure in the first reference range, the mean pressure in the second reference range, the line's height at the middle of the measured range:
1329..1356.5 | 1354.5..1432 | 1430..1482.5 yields 9.8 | 50.3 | 49.2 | 49.8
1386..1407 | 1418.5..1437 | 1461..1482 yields 1.7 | 47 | 51.5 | 48.9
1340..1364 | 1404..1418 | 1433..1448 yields 4.8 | 49.2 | 47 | 47.7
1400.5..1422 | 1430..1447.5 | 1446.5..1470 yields -2.1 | 33.6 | 48.5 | 42.3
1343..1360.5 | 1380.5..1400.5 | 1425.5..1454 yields 0.0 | 49.1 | 47.2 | 48.3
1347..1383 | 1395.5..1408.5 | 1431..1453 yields 1.2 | 47.5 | 47.3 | 47.4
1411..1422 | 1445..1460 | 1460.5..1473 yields -1.1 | 30.7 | 49.8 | 44.4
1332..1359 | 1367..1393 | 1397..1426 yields -2.9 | 50.2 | 36.7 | 43.1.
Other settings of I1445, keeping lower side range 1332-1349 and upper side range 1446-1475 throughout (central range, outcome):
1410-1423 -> 4.9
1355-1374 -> 1.6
